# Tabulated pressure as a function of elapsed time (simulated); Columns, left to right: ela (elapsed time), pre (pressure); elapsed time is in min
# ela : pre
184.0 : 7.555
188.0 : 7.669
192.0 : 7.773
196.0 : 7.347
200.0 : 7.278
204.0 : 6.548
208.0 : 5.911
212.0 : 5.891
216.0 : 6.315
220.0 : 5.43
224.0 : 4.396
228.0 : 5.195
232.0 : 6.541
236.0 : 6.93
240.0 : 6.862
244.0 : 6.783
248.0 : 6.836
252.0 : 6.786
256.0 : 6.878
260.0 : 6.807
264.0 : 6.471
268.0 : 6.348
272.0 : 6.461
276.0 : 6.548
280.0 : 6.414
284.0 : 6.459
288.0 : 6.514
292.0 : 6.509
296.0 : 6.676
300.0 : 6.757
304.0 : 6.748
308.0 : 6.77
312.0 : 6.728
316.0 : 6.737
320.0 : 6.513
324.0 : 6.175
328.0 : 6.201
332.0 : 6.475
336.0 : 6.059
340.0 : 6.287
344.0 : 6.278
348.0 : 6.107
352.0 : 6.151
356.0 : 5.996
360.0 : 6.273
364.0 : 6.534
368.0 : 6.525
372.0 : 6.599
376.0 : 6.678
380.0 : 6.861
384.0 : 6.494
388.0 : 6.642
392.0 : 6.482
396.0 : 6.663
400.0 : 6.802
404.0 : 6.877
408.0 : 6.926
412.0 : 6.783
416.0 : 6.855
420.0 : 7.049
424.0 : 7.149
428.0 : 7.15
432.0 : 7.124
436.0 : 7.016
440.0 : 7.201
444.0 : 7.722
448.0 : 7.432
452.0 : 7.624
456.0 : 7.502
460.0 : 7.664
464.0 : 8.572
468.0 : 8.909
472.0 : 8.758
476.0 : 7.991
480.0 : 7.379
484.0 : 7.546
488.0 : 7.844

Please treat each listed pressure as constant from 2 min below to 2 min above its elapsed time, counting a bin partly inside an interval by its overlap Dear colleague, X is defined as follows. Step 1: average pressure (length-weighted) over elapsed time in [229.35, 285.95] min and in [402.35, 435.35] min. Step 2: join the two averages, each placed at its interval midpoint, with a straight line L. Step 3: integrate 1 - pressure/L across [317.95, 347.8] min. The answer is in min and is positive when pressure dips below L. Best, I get 2.31 min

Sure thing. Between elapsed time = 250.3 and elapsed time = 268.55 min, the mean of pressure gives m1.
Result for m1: 6.68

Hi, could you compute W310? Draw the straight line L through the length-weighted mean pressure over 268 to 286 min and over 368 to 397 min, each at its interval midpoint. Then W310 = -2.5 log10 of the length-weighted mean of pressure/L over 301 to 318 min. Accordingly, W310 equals -0.04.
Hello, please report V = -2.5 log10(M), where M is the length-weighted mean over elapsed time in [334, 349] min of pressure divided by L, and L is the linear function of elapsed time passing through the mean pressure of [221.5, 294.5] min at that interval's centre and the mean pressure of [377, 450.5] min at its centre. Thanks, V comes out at 0.088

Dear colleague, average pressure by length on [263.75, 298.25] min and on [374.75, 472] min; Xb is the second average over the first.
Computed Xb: 1.11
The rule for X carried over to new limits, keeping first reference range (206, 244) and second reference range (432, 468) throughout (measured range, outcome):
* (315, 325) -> 0.3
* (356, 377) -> 1.7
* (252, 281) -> -1.4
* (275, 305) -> -0.5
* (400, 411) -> 0.7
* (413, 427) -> 0.8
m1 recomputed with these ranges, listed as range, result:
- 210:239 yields 5.85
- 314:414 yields 6.48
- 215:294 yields 6.37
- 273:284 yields 6.48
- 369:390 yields 6.65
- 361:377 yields 6.56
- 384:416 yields 6.73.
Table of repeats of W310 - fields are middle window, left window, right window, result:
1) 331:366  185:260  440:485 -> 0.16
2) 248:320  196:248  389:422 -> -0.03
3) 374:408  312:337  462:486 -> 0.08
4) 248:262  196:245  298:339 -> -0.08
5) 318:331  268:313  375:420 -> 0.05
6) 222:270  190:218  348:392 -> 0.04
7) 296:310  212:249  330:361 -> -0.10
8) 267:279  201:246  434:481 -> 0.00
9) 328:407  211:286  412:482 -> 0.10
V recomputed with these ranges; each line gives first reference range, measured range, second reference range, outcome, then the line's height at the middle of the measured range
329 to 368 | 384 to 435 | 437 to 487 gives 0.04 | 7.11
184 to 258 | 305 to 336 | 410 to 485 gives 0.08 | 6.99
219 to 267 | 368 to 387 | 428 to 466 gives 0.08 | 7.12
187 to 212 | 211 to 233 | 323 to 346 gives 0.22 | 6.85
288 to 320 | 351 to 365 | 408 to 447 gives 0.11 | 6.87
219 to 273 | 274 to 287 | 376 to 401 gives -0.01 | 6.42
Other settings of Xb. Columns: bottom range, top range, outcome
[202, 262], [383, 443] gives 1.10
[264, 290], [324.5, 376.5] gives 0.98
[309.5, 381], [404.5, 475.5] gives 1.17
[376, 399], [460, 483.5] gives 1.24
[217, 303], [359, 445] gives 1.07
